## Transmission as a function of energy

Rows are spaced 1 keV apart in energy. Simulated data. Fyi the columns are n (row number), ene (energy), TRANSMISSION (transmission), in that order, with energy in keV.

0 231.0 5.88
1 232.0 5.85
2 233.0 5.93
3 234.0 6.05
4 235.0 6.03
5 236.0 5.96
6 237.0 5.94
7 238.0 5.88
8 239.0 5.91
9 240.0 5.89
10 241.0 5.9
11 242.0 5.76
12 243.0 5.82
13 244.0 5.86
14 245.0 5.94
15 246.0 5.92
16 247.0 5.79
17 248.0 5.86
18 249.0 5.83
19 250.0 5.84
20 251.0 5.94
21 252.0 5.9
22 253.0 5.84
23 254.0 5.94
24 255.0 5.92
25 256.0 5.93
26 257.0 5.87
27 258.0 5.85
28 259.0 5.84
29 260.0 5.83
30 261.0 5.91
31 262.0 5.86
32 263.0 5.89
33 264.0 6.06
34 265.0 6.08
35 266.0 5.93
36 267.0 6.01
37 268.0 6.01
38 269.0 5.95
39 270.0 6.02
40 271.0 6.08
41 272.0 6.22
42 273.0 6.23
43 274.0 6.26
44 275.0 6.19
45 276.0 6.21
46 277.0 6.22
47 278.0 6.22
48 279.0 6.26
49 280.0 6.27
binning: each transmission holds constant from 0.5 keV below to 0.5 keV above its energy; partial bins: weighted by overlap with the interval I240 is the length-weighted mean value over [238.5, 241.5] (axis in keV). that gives 5.9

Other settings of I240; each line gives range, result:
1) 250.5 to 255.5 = 5.91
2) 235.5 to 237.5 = 5.95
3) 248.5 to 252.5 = 5.88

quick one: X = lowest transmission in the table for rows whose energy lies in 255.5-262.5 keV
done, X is 5.83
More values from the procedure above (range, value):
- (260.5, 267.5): 5.86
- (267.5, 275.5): 5.95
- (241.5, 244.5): 5.76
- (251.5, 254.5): 5.84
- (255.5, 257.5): 5.87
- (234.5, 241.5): 5.88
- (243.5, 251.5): 5.79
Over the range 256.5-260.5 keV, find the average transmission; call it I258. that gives 5.85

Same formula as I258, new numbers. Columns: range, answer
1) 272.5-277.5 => 6.22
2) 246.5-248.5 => 5.83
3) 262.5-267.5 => 5.99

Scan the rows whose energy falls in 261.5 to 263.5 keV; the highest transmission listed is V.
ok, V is 5.89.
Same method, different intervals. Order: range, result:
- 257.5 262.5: 5.91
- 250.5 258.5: 5.94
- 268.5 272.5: 6.22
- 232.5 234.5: 6.05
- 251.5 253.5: 5.9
